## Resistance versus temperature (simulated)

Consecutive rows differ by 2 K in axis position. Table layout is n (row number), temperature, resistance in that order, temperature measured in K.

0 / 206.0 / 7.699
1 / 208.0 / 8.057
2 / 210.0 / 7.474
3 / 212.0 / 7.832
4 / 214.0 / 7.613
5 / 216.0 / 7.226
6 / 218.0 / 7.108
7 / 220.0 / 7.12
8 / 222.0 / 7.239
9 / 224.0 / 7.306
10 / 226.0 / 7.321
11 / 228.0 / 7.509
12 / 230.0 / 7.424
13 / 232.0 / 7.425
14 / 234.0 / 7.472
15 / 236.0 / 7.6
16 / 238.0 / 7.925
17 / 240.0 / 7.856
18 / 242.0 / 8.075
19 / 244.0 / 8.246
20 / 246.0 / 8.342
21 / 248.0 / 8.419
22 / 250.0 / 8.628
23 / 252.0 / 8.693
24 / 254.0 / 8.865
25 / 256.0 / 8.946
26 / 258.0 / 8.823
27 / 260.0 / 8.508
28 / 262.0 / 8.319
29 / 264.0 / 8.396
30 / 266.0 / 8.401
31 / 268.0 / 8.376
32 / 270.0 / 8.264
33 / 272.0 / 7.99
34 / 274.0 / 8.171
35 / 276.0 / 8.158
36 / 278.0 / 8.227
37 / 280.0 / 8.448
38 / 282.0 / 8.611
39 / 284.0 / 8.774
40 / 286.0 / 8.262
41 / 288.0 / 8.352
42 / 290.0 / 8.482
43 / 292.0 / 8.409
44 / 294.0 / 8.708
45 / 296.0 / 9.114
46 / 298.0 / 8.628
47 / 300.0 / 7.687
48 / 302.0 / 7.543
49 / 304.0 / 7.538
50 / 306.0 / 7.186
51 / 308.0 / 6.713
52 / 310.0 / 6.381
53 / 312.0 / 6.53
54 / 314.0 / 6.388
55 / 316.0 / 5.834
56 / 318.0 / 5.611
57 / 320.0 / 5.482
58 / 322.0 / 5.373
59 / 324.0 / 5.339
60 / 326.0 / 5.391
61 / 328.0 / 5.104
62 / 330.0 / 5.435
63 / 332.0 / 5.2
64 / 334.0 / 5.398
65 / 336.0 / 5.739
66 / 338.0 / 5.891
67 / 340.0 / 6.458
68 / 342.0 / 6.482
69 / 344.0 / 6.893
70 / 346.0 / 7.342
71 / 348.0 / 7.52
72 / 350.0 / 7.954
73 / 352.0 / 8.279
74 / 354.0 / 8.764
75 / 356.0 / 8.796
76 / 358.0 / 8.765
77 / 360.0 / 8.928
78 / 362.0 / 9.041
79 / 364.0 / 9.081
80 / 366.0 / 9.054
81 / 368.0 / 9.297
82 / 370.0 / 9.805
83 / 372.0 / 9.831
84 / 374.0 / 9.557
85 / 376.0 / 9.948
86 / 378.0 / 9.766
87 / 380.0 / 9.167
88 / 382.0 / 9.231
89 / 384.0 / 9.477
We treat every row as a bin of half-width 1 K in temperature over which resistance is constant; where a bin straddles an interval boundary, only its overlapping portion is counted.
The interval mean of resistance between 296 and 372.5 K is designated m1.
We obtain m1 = 7.18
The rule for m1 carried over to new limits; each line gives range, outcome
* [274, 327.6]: 7.34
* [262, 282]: 8.29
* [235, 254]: 8.23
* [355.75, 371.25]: 9.12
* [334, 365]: 7.65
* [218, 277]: 8.05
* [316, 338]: 5.45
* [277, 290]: 8.45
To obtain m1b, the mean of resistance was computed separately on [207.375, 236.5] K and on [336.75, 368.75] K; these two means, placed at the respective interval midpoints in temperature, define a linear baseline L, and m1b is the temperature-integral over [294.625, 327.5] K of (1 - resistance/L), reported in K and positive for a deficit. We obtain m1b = 4.8 K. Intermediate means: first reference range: 7.44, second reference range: 8.01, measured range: 6.67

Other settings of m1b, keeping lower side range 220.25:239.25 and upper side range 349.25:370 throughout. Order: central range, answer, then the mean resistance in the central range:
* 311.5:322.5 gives 3.32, 5.86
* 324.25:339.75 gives 5.55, 5.49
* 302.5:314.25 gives 2.06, 6.85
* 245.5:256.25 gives -1.33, 8.64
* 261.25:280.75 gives -0.91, 8.27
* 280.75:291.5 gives -0.57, 8.49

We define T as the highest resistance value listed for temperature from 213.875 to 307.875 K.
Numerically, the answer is 9.114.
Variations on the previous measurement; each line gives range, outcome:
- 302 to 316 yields 7.543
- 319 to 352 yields 8.279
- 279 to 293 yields 8.774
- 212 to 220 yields 7.832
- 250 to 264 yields 8.946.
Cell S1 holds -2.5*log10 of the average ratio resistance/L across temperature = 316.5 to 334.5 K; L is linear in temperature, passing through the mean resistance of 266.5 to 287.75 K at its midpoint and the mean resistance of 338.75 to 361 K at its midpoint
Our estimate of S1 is 0.43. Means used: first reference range 8.33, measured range 5.38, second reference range 7.81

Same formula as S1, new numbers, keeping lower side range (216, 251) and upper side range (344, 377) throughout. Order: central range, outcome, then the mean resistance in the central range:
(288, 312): 0.06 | 7.82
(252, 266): -0.09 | 8.63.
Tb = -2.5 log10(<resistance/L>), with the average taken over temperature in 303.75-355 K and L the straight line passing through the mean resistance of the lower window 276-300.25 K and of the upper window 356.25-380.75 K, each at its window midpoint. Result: 0.37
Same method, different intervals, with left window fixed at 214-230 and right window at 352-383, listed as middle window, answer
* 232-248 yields -0.06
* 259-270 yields -0.07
